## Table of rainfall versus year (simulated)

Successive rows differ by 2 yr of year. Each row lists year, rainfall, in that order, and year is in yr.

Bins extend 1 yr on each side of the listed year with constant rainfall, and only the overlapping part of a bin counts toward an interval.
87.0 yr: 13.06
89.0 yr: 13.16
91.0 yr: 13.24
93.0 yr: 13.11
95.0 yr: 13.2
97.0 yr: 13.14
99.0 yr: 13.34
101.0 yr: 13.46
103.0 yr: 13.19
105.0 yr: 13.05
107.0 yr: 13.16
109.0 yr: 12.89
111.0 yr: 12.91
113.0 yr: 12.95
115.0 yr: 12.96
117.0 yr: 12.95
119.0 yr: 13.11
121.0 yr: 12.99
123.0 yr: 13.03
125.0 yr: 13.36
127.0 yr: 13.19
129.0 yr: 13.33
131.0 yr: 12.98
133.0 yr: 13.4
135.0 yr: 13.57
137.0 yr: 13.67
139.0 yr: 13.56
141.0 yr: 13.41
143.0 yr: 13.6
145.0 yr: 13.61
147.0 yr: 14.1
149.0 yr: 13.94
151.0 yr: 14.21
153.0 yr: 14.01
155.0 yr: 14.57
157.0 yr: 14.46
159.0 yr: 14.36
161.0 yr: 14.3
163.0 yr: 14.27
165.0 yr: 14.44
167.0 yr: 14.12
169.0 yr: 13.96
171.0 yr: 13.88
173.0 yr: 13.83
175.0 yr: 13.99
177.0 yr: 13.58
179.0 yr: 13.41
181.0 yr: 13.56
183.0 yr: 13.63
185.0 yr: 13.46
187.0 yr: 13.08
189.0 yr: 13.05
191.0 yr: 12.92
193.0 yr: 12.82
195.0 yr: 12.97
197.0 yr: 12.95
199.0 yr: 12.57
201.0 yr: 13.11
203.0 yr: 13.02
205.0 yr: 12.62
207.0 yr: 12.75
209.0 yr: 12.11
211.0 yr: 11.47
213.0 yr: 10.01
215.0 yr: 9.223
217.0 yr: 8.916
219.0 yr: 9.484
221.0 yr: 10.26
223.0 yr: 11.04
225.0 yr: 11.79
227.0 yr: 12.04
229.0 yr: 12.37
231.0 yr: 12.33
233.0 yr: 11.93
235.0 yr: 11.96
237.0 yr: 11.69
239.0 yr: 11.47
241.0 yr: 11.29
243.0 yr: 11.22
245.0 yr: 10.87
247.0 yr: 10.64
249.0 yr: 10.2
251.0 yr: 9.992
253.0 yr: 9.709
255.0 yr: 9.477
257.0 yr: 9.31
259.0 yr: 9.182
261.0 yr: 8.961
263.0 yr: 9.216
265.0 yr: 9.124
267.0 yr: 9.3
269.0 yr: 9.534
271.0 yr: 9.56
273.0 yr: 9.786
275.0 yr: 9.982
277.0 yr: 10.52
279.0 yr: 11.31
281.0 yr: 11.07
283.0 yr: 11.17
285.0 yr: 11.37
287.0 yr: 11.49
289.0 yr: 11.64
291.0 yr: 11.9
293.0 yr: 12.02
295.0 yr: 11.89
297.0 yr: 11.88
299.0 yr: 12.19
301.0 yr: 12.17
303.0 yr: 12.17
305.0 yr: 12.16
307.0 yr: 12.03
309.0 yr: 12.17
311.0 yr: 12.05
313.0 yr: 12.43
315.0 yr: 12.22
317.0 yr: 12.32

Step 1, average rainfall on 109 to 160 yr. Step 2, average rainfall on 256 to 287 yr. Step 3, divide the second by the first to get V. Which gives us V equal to 0.7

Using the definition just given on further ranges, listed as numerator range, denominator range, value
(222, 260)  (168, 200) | 0.82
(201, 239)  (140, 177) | 0.81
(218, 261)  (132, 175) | 0.78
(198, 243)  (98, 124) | 0.88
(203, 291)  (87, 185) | 0.79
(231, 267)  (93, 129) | 0.79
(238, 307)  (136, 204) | 0.78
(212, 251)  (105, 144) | 0.83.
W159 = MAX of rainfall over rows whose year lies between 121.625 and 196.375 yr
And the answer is 14.57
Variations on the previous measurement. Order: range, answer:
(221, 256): 12.37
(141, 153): 14.21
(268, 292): 11.9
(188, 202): 13.11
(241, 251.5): 11.29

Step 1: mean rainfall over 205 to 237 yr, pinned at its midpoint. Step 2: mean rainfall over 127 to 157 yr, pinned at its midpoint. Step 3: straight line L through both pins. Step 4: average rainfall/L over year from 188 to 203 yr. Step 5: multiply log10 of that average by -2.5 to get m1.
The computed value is -0.077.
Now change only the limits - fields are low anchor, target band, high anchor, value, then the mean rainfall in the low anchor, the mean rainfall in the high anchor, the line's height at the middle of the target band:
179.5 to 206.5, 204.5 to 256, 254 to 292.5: 0.07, 13.1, 10.2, 11.7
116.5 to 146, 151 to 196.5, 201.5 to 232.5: -0.12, 13.3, 11.3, 12.3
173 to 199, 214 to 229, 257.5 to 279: 0.11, 13.3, 9.6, 11.7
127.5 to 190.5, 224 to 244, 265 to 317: 0.05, 13.8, 11.3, 12.4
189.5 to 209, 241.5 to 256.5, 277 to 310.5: 0.19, 12.8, 11.8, 12.3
